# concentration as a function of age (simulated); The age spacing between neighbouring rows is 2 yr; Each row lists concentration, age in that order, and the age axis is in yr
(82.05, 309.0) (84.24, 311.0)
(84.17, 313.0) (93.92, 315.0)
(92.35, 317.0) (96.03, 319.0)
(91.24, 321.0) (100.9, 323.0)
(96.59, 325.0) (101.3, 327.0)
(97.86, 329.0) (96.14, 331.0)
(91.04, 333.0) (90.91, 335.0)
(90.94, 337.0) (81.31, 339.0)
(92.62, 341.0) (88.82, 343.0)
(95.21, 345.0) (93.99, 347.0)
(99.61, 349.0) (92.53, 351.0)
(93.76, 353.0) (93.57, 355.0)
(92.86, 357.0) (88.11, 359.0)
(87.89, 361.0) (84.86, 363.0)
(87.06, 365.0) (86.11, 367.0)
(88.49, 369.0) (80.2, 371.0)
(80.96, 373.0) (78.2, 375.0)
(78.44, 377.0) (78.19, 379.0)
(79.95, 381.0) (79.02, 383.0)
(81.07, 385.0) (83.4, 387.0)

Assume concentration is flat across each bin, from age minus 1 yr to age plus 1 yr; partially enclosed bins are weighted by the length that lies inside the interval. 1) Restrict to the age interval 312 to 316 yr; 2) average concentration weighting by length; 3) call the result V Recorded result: 89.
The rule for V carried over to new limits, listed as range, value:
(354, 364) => 89.5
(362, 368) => 86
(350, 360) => 92.2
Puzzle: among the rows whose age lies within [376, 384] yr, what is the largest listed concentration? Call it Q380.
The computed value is 79.95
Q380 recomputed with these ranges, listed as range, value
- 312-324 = 100.9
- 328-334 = 97.86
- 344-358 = 99.61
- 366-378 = 88.49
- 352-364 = 93.76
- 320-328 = 101.3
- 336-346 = 95.21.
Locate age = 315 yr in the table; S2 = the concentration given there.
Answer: 93.92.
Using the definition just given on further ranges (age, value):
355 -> 93.57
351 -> 92.53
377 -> 78.44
